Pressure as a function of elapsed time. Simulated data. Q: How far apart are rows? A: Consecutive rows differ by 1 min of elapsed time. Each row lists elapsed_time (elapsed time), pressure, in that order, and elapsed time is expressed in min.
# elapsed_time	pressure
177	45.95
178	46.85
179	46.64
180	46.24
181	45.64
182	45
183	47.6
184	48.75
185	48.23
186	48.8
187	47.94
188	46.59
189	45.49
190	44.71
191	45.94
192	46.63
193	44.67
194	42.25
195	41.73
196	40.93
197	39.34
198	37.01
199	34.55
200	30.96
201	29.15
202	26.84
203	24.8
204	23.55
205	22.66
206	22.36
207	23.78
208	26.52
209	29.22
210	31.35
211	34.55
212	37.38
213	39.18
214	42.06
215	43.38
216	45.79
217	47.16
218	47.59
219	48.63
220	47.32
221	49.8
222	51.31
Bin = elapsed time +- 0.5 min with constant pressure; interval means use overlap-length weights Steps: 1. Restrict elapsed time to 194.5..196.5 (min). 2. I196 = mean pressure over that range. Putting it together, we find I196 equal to 41.3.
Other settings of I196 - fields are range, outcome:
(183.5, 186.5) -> 48.6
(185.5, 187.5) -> 48.4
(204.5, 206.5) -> 22.5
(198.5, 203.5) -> 29.3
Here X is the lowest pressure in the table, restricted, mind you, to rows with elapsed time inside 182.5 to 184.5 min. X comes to 47.6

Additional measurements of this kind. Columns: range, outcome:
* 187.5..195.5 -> 41.73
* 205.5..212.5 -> 22.36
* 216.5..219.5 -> 47.16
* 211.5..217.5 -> 37.38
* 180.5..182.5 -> 45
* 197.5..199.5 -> 34.55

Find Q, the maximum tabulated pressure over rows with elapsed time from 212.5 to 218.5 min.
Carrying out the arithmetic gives 47.59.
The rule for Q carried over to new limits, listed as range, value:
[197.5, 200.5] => 37.01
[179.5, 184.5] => 48.75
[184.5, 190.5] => 48.8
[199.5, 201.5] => 30.96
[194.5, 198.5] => 41.73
